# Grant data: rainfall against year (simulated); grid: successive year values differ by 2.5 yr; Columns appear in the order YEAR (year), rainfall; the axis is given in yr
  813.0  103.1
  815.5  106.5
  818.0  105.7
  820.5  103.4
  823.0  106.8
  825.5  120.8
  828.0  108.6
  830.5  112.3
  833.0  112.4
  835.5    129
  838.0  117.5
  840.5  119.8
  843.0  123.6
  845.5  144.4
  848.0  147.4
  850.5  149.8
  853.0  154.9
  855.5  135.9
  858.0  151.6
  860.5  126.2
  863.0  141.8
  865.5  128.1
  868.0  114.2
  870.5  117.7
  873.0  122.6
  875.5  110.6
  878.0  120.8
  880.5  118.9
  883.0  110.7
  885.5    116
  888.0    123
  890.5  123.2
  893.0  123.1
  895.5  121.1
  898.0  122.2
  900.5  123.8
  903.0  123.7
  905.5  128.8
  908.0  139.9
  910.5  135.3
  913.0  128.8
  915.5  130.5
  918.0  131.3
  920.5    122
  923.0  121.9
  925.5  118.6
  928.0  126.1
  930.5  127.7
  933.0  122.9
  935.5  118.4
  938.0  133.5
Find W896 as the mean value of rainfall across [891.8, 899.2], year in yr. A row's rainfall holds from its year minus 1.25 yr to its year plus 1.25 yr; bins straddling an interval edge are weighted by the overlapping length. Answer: 122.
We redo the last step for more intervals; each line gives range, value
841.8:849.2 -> 139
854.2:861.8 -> 138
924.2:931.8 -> 124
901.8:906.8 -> 126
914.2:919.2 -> 131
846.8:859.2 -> 148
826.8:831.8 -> 110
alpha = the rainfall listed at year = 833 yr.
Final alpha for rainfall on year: 112.4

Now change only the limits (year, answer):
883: 110.7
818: 105.7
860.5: 126.2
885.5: 116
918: 131.3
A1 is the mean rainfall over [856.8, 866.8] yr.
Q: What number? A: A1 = 137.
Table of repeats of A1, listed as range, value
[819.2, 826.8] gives 110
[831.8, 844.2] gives 120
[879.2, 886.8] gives 115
